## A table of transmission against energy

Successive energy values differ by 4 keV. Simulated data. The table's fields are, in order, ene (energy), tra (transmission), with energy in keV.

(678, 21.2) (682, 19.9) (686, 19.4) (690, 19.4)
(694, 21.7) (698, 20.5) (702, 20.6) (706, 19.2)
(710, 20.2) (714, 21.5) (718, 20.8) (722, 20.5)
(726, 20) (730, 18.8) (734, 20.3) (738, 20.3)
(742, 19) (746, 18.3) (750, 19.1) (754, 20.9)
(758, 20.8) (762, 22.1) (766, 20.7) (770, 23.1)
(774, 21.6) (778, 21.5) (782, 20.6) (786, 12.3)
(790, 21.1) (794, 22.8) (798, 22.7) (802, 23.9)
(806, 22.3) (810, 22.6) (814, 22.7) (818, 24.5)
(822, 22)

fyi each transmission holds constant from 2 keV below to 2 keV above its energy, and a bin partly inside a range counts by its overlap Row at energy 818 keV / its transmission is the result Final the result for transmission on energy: 24.5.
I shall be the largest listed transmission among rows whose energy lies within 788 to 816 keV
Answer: 23.9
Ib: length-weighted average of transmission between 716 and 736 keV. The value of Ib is 20.1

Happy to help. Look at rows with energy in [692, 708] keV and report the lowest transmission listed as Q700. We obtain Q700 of 19.2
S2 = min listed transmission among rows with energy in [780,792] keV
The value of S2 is 12.3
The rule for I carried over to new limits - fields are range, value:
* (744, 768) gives 22.1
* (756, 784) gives 23.1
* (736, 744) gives 20.3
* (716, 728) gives 20.8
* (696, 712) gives 20.6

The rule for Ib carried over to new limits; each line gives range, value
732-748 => 19.5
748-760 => 20.3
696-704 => 20.6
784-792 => 16.7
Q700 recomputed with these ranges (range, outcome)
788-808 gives 21.1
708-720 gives 20.2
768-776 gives 21.6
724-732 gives 18.8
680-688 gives 19.4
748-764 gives 19.1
